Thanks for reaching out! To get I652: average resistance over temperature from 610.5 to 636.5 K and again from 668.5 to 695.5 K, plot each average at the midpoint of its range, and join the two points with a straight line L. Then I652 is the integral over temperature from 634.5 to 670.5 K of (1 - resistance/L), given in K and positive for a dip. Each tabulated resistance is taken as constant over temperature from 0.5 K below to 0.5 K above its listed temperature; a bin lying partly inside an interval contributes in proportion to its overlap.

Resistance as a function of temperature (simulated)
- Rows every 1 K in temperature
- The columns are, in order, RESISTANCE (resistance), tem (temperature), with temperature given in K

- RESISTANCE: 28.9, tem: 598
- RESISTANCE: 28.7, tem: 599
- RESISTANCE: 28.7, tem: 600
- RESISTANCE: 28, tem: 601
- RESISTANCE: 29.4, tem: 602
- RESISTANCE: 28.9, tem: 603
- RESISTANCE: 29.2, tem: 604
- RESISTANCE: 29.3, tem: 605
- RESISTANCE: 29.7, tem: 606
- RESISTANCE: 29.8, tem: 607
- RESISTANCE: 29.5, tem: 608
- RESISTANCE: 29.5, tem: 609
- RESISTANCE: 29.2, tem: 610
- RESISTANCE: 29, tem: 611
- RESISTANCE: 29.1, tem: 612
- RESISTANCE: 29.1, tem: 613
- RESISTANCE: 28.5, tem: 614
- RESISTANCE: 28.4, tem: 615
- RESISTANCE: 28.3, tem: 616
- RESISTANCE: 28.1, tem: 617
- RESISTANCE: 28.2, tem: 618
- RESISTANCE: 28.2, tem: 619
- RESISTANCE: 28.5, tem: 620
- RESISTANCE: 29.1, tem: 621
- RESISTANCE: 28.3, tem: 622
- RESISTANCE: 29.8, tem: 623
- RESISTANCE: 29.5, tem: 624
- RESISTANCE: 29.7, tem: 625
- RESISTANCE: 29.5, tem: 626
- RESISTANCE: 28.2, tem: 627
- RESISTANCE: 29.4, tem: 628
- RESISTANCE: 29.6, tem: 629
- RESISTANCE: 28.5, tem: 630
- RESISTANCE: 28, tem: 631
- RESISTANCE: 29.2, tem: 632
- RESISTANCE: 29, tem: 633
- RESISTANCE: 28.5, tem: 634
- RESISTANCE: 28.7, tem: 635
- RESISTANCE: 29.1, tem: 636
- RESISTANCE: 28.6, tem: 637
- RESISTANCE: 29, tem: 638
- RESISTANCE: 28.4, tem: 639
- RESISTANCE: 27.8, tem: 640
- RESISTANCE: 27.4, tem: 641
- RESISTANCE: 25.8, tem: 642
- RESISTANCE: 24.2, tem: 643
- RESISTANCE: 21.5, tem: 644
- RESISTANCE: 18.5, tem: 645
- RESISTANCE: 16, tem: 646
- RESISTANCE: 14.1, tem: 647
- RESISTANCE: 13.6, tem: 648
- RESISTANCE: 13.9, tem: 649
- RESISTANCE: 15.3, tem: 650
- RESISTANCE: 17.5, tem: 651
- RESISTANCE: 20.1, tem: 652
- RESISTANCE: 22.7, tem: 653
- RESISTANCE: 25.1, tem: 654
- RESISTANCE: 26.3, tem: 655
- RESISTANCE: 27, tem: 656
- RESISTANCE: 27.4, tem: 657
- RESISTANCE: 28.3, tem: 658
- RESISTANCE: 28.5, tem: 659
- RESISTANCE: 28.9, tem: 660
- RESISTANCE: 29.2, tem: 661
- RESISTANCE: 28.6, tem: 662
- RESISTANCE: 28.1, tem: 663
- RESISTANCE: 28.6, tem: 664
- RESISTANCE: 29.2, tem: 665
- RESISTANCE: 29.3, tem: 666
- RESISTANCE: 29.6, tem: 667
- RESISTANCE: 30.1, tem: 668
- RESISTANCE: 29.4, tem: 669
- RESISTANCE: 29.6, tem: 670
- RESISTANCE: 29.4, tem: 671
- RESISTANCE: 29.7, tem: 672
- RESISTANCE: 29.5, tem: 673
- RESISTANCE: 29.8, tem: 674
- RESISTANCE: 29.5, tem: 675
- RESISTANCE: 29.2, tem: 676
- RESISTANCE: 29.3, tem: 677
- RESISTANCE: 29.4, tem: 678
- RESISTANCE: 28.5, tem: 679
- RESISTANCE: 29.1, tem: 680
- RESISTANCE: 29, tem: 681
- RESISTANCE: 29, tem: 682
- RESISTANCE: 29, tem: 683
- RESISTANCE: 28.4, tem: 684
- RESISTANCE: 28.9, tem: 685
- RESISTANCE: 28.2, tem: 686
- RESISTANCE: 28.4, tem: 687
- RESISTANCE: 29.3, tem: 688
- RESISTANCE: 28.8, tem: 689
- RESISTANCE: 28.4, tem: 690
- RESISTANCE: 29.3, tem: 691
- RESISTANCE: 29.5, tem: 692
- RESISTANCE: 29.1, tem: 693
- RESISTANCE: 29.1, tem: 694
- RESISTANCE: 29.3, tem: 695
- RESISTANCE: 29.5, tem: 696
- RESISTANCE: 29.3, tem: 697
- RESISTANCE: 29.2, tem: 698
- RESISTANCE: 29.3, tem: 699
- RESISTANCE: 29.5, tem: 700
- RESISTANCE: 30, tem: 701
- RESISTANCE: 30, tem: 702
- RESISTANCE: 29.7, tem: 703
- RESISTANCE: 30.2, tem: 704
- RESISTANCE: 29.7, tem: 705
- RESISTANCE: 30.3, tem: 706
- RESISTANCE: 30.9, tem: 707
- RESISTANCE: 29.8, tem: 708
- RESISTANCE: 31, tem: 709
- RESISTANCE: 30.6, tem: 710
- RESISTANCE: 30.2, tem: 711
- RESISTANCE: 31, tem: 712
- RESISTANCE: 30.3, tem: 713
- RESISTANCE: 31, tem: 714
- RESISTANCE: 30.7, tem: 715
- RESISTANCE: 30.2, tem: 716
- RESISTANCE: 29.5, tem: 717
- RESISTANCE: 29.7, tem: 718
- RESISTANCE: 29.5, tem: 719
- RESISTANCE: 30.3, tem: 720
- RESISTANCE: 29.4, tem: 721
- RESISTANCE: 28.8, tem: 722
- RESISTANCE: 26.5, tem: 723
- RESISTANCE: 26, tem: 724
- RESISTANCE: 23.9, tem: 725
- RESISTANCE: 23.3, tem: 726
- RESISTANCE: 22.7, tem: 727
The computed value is 4.75 K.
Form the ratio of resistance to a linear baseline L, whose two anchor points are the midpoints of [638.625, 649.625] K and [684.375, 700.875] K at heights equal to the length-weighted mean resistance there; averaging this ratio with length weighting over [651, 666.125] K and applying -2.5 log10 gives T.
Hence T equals -0.15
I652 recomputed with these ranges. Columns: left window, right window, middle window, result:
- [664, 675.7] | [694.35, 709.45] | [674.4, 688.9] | 0.3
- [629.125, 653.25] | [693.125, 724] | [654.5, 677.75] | -2.7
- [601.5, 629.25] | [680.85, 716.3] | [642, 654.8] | 4.5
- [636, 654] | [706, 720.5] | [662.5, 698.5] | -4.1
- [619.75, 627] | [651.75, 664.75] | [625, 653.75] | 3.9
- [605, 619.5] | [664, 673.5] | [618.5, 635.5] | 0.1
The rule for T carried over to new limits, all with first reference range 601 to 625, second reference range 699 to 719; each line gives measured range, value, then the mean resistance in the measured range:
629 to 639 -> 0.02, 28.8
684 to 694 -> 0.04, 28.9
